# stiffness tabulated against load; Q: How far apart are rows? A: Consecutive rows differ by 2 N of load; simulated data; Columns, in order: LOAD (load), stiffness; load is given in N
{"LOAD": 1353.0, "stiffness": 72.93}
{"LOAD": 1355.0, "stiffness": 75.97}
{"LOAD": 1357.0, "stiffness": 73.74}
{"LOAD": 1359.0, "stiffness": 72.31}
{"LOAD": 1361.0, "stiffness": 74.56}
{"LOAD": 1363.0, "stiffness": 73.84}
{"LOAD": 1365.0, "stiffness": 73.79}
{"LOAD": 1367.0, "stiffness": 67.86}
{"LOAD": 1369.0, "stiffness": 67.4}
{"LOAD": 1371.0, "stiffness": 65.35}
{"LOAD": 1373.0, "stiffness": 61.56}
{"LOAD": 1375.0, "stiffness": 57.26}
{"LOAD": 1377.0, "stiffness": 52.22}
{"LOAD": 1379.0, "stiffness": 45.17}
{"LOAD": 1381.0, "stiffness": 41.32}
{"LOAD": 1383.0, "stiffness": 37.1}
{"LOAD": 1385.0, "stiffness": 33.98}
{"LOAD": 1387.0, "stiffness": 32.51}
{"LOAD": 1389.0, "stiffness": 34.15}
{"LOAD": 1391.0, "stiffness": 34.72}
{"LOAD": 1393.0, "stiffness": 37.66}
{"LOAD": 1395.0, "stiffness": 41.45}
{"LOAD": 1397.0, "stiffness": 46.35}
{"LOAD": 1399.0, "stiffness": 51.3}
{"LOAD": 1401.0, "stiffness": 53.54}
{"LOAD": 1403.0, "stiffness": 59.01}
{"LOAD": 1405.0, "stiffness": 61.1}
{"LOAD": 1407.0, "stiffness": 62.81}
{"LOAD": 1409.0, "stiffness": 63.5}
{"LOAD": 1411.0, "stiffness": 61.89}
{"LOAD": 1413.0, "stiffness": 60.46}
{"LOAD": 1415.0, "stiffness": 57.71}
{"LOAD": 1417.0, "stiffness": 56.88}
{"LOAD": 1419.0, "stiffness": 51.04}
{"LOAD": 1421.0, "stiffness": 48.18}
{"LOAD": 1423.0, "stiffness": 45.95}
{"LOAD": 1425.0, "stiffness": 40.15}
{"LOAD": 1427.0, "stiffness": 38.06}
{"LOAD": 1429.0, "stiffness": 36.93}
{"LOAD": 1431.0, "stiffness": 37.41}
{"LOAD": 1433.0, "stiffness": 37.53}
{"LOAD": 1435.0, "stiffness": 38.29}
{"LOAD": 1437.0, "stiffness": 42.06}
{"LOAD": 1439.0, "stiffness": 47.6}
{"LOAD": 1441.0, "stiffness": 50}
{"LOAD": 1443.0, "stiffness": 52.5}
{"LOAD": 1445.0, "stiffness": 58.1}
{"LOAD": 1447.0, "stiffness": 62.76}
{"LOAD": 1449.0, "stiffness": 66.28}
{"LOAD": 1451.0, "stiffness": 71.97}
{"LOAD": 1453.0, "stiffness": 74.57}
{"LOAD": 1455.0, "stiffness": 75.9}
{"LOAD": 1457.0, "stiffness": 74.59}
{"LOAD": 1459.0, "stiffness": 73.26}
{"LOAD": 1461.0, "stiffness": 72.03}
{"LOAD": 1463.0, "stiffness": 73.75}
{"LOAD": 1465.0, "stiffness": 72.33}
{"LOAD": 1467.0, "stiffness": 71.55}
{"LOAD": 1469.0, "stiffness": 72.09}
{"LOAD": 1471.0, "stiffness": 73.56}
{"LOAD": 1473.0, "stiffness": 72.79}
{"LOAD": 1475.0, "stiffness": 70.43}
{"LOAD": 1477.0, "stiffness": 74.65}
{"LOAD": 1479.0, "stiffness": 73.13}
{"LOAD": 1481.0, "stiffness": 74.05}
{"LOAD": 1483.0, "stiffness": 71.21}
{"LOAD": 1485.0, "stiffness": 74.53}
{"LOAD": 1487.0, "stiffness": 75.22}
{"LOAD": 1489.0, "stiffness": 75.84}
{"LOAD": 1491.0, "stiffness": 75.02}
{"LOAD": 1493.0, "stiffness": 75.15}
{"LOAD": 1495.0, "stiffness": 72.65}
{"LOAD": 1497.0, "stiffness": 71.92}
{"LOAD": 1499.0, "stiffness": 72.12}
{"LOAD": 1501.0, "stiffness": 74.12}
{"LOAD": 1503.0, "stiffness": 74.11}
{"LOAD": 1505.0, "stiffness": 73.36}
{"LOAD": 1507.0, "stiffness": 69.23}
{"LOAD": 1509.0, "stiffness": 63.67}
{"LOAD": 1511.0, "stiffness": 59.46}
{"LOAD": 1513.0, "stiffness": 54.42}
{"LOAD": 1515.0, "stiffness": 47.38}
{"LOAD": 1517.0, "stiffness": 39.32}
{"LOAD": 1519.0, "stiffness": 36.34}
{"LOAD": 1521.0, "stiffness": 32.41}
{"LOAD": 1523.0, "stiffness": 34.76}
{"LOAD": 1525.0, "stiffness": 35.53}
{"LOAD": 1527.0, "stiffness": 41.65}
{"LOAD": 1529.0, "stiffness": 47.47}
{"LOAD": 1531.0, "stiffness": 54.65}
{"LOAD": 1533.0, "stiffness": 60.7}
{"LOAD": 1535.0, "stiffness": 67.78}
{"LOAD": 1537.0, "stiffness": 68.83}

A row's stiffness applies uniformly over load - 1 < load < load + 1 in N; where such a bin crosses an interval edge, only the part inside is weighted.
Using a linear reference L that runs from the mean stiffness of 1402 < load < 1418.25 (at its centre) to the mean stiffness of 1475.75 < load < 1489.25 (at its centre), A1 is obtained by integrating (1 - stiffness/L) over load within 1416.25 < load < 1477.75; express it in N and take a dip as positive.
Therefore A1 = 7.87 N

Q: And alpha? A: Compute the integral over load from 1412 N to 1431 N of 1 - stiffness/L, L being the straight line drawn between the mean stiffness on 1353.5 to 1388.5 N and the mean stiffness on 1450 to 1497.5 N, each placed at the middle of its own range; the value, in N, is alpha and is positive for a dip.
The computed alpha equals 5.23 N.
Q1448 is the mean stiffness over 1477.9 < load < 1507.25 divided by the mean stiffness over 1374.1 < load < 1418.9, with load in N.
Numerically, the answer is 1.49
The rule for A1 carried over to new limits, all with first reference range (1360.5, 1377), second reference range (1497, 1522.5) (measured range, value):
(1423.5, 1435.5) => 4.7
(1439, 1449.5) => 0.9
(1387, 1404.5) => 5.5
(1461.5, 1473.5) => -2.4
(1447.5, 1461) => -2.4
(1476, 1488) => -2.8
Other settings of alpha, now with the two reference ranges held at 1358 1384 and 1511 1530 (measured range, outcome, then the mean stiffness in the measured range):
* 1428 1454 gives -0.1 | 52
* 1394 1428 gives 1.7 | 52.9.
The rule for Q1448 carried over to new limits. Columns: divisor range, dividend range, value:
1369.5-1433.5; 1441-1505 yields 1.47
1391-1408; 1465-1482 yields 1.44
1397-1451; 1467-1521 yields 1.30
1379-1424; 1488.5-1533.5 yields 1.19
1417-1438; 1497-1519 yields 1.46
